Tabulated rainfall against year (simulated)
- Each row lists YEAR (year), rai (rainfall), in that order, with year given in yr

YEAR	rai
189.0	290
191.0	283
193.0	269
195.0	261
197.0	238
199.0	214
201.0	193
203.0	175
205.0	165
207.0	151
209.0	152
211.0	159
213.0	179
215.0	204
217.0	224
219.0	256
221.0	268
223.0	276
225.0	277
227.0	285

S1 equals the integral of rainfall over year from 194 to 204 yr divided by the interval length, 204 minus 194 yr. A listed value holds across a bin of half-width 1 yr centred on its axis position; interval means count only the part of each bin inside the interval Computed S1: 216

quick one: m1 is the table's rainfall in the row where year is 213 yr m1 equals 179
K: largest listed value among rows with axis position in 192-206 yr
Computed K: 269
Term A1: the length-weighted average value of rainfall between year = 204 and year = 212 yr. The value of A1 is 157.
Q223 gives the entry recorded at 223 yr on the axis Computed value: 276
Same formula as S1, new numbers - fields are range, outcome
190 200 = 253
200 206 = 178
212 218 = 202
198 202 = 204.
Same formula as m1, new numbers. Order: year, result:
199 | 214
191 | 283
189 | 290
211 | 159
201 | 193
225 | 277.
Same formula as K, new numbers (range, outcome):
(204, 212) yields 165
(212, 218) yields 224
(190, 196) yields 283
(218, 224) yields 276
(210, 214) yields 179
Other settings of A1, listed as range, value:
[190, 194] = 276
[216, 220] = 240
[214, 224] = 246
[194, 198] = 250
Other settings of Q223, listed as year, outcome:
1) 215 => 204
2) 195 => 261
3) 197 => 238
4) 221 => 268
